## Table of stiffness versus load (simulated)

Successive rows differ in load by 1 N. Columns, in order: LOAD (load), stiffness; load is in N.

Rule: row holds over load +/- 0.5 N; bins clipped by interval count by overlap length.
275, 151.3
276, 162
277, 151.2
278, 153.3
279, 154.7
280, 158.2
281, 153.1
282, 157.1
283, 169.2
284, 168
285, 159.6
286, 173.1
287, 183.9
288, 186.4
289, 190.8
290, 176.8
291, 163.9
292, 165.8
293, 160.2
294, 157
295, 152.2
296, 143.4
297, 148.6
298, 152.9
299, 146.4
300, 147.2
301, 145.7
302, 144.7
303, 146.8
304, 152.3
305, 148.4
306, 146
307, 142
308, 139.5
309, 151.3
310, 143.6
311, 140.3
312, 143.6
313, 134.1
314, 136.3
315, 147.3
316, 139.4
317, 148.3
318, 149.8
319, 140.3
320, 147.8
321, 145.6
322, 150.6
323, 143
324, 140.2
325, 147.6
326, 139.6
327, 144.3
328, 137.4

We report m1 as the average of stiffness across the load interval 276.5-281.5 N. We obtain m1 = 154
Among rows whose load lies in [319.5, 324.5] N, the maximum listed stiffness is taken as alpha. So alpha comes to 150.6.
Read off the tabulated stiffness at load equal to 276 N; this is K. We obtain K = 162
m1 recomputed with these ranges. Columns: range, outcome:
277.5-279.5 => 154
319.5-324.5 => 145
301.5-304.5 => 148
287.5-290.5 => 185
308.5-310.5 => 147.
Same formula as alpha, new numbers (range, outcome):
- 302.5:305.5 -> 152.3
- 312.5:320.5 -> 149.8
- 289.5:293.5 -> 176.8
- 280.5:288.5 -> 186.4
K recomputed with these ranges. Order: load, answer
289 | 190.8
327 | 144.3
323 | 143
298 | 152.9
